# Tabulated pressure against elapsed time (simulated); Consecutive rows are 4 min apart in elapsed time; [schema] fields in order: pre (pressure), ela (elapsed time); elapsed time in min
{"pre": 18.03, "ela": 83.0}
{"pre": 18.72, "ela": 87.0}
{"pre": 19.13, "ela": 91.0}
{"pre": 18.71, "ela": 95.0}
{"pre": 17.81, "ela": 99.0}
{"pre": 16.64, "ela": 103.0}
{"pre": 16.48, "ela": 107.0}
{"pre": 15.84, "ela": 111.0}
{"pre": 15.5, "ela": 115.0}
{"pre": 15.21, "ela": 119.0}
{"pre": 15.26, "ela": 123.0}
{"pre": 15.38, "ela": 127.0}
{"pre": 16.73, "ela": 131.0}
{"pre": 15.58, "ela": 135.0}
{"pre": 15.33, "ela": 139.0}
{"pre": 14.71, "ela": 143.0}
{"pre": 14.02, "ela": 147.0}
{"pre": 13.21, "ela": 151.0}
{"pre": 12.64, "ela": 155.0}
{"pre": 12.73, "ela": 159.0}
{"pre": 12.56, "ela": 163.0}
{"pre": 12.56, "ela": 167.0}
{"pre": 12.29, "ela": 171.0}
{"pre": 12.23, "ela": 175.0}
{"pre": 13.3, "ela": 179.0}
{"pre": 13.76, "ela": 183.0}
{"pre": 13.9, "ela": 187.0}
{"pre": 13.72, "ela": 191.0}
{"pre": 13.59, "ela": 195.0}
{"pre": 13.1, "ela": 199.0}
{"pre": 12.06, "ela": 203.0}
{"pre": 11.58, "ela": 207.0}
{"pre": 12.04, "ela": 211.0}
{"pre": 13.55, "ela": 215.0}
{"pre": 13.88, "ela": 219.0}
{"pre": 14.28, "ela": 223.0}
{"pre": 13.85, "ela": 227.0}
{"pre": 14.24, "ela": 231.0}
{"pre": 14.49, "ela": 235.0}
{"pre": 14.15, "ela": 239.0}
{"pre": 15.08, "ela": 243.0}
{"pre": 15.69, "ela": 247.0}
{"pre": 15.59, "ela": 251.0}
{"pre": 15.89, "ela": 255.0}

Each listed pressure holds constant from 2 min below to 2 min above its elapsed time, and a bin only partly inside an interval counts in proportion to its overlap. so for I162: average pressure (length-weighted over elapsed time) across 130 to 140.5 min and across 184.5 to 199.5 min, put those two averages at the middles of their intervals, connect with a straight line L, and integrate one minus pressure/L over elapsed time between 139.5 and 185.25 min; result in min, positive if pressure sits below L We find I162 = 5.0 min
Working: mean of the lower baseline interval 15.8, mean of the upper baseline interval 13.6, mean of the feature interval 13.2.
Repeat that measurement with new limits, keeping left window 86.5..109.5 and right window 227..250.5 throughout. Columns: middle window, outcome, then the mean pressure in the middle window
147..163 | 3.5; 13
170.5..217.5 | 8.2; 13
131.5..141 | 0.7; 15.7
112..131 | 2.0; 15.5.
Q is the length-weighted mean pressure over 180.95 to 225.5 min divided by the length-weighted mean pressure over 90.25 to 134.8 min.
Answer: 0.80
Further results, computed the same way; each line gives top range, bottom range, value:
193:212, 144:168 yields 0.96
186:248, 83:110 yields 0.77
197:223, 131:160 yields 0.90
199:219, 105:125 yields 0.80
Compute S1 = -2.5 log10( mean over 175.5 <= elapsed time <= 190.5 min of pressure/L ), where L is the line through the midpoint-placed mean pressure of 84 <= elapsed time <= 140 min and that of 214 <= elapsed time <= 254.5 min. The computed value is 0.14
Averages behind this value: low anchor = 16.6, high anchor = 14.6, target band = 13.5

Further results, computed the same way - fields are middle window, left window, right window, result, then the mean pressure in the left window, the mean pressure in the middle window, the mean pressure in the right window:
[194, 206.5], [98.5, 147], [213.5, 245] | 0.15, 15.7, 12.7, 14.2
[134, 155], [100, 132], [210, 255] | 0.09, 15.9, 14.3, 14.4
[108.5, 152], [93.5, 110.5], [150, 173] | -0.01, 17.2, 15.2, 12.6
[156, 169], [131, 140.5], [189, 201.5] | 0.17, 15.7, 12.6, 13.4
